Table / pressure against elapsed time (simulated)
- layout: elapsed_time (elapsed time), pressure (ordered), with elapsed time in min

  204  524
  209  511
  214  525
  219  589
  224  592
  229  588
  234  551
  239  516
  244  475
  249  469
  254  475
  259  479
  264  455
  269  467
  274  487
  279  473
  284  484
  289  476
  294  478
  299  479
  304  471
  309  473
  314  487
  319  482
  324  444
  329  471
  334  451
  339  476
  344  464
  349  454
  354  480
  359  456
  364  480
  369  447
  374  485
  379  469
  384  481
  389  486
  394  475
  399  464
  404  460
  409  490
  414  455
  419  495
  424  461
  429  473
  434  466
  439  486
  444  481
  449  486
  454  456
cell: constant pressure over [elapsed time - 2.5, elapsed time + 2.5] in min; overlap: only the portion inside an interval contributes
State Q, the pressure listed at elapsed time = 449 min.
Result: 486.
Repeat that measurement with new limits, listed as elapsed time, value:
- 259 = 479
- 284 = 484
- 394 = 475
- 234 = 551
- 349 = 454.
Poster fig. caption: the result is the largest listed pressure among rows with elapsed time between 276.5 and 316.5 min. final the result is 487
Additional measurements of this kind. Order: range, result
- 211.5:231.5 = 592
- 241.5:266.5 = 479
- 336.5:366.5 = 480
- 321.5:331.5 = 471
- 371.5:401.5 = 486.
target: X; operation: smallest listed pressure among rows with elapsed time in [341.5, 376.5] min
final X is 447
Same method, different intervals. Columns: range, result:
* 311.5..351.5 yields 444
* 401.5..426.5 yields 455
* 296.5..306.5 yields 471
